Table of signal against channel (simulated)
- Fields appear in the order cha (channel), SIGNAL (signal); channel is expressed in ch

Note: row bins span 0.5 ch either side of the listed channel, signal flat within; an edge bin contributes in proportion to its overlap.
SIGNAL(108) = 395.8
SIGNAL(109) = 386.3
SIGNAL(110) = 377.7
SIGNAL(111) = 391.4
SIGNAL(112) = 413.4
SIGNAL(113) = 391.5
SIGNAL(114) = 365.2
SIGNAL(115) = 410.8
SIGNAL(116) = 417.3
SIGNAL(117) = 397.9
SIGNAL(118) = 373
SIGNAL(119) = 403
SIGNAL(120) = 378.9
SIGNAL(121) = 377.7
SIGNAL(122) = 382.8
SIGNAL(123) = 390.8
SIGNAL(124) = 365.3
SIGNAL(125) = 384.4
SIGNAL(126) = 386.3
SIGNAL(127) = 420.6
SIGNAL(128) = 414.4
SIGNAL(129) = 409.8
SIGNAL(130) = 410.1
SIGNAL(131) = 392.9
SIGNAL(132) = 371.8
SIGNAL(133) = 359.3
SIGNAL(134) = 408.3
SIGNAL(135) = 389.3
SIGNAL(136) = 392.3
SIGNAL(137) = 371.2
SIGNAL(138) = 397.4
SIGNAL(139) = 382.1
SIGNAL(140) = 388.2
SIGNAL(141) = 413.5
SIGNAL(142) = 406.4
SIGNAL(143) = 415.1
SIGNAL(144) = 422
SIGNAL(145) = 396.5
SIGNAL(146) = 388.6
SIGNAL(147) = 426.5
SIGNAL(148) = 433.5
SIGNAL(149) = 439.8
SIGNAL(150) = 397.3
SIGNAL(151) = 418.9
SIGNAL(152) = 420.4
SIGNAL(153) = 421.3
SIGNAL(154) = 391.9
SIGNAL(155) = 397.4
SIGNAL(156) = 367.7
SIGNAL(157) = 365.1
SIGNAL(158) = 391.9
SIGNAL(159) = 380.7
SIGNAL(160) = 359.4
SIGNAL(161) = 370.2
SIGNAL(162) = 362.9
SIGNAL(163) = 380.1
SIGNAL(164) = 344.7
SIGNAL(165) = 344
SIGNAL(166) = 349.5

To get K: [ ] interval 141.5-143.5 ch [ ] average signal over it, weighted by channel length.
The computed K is 411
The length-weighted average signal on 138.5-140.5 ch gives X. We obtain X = 385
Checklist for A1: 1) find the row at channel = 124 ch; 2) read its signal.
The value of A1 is 365.3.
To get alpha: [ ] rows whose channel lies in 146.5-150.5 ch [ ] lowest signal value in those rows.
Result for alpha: 397.3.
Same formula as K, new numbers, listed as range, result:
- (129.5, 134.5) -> 388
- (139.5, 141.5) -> 401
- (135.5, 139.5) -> 386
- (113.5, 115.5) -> 388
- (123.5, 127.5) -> 389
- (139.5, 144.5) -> 409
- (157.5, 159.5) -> 386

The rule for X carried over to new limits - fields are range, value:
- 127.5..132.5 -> 400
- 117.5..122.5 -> 383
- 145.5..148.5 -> 416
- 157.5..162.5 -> 373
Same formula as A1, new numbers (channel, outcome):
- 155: 397.4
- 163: 380.1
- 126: 386.3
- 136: 392.3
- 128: 414.4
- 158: 391.9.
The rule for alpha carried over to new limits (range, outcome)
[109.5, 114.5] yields 365.2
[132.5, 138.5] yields 359.3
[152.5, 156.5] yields 367.7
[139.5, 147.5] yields 388.2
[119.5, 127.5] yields 365.3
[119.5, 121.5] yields 377.7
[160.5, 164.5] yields 344.7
